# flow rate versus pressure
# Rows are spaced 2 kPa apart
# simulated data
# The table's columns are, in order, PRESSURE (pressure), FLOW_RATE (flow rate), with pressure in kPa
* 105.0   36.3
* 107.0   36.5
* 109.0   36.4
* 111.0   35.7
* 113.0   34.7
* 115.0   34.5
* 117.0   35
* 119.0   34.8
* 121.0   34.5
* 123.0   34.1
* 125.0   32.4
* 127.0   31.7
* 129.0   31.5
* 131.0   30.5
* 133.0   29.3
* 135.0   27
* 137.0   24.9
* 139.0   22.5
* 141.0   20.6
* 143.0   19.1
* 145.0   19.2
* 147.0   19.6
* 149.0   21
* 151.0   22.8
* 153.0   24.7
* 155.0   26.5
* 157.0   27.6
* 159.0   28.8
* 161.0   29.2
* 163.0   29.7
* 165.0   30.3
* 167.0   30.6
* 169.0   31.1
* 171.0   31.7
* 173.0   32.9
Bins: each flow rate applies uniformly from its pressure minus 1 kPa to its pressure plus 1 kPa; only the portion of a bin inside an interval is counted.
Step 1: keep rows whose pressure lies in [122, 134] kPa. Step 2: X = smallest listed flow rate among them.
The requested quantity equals 29.3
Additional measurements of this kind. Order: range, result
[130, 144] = 19.1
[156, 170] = 27.6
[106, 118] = 34.5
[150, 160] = 22.8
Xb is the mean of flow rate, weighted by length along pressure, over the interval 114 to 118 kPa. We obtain 34.8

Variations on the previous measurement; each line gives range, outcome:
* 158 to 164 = 29.2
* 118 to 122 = 34.6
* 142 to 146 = 19.1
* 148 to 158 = 24.5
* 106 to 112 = 36.2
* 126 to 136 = 30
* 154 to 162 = 28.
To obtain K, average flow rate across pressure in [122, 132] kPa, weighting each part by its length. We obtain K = 32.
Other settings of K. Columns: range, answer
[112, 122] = 34.7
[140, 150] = 19.9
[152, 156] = 25.6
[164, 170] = 30.7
